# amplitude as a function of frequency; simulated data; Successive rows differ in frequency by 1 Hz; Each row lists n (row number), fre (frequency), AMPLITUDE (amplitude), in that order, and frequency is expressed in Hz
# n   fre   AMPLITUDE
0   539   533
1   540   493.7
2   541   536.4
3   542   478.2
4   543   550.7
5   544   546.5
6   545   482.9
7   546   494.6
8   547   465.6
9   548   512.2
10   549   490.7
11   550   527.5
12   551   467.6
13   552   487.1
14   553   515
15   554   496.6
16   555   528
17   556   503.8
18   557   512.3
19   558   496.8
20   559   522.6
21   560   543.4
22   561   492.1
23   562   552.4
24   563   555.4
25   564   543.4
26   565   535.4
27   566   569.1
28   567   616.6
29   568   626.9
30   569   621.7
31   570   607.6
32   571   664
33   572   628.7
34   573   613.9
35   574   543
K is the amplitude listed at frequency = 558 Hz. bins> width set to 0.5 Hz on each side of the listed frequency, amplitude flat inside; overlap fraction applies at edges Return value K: 496.8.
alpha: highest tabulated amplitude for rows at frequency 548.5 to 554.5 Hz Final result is 527.5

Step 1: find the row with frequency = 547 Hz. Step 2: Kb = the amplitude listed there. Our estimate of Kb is 465.6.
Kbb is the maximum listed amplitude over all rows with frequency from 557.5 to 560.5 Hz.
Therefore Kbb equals 543.4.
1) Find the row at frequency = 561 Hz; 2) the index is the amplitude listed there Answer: 492.1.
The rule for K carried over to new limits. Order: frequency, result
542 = 478.2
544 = 546.5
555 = 528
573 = 613.9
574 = 543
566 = 569.1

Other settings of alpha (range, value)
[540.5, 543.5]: 550.7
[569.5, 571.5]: 664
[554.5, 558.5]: 528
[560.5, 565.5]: 555.4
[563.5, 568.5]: 626.9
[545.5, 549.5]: 512.2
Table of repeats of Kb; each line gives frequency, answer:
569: 621.7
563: 555.4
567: 616.6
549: 490.7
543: 550.7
